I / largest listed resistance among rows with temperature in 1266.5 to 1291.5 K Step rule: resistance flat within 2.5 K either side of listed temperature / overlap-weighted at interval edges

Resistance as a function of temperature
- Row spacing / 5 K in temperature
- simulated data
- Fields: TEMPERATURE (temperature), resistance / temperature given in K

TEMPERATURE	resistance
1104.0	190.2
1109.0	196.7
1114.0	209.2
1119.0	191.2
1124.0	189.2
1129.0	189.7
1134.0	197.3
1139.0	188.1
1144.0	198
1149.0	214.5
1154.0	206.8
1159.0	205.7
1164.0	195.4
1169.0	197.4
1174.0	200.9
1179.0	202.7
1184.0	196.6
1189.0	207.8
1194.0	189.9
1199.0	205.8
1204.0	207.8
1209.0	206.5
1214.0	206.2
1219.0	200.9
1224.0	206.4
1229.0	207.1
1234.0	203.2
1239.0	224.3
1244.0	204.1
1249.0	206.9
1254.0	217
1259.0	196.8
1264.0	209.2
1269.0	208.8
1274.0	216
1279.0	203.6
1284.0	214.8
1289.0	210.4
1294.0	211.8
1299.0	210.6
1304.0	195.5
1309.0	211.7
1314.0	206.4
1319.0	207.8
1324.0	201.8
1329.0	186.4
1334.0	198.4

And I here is 216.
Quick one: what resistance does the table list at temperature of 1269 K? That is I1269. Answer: 208.8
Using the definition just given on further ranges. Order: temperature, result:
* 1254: 217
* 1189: 207.8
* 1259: 196.8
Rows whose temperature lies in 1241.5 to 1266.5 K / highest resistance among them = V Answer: 217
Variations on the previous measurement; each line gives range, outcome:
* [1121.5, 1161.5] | 214.5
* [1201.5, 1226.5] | 207.8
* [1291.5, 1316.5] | 211.8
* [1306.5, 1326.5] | 211.7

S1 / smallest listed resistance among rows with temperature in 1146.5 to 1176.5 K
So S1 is 195.4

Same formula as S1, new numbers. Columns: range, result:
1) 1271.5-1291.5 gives 203.6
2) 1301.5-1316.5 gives 195.5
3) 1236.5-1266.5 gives 196.8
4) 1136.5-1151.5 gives 188.1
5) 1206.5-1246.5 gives 200.9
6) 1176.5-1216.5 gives 189.9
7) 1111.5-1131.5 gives 189.2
